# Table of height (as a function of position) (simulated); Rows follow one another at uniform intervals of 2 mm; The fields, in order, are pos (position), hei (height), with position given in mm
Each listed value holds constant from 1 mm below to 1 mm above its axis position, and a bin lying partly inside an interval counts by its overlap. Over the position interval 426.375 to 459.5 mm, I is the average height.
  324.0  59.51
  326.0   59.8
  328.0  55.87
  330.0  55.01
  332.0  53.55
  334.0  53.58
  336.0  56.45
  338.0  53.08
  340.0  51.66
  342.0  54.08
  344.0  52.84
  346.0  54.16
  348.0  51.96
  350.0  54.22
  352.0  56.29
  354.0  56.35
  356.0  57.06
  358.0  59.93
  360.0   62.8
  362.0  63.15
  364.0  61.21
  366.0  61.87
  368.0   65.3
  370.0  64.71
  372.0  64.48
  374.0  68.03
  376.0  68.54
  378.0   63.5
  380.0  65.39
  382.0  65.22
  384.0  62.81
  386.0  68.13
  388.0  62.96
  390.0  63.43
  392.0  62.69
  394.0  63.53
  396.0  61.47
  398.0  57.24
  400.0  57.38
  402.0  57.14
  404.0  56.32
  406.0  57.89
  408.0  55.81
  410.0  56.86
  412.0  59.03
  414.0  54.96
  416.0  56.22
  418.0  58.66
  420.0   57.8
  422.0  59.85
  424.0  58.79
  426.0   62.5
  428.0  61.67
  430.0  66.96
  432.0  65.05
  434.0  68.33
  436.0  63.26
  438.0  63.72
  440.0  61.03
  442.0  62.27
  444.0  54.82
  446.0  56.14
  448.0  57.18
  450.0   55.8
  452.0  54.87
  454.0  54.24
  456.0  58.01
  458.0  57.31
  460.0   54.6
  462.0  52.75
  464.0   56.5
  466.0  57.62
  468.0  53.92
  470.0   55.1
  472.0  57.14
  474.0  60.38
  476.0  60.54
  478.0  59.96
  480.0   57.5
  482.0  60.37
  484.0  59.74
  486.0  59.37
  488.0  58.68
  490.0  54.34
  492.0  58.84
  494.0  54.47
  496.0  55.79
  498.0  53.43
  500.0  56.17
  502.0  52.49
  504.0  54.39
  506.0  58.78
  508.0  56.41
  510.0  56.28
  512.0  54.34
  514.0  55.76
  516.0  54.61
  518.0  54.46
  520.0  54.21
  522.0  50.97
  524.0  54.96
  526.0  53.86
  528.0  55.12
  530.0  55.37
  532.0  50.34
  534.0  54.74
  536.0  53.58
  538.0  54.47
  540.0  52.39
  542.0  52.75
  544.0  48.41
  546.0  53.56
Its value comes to 60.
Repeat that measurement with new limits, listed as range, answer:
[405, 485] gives 58.6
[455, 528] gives 56.2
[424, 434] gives 63.9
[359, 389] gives 64.5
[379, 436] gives 60.9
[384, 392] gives 64.3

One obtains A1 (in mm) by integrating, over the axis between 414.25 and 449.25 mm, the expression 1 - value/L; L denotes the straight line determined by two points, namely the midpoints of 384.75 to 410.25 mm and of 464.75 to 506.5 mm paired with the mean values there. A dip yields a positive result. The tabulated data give -1.0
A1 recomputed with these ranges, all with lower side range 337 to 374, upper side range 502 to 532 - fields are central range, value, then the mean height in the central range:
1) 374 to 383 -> -1.3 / 65.9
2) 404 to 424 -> -0.2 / 57.5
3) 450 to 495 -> -1.1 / 57.1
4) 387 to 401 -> -0.9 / 61.2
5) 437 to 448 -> -0.6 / 59.4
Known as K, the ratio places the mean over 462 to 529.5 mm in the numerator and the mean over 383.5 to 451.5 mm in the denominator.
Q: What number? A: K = 0.93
